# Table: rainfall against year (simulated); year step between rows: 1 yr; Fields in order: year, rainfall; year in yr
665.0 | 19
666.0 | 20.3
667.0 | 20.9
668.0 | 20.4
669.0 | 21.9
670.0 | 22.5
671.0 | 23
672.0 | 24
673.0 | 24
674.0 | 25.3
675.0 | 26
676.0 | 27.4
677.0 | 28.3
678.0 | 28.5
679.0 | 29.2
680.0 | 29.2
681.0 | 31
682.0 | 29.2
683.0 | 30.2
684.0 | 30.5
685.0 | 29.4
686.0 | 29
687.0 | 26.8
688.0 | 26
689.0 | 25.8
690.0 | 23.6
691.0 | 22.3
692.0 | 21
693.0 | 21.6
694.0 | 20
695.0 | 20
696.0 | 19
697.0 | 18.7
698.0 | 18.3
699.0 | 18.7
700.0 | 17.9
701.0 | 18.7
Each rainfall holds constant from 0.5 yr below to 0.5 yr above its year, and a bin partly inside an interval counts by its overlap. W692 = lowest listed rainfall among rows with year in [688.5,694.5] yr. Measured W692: 20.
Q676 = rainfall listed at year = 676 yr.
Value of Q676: 27.4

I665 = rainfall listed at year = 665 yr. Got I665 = 19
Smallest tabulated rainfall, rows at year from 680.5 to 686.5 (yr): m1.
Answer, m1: 29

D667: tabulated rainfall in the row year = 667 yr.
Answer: 20.9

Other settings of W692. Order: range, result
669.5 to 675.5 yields 22.5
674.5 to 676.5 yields 26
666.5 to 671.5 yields 20.4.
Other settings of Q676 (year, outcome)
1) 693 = 21.6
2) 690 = 23.6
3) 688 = 26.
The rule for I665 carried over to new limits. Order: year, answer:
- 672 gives 24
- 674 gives 25.3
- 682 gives 29.2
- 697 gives 18.7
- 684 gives 30.5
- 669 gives 21.9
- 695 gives 20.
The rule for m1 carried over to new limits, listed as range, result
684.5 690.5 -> 23.6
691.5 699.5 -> 18.3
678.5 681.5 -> 29.2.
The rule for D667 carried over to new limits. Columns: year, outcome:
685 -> 29.4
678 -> 28.5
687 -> 26.8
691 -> 22.3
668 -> 20.4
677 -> 28.3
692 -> 21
